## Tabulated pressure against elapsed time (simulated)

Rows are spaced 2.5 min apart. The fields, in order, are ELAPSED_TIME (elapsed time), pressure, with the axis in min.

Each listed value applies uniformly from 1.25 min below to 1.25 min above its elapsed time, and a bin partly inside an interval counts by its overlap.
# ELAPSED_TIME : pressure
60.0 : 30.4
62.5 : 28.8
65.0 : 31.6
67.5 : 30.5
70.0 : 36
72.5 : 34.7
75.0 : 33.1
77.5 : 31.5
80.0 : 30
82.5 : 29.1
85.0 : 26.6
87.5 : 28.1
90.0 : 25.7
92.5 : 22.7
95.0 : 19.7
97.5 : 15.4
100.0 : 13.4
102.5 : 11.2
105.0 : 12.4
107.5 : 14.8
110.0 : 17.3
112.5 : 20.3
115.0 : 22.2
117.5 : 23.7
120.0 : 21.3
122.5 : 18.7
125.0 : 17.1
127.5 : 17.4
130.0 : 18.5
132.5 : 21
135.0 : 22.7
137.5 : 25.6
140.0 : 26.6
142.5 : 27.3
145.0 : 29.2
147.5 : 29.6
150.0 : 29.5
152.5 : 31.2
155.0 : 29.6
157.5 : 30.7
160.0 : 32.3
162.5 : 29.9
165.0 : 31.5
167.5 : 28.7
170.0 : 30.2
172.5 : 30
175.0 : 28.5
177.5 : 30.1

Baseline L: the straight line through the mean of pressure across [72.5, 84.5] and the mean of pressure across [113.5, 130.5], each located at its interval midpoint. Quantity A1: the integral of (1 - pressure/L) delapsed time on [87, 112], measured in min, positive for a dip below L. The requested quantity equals 7.8 min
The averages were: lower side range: 31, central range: 17.8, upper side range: 19.9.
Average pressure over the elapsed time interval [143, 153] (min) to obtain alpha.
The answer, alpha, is 29.6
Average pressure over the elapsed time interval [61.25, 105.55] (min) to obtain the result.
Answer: 25.8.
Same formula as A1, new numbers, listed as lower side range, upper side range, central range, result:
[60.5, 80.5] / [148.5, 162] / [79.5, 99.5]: 4.85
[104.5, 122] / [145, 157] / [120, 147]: 2.74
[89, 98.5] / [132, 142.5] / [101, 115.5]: 4.04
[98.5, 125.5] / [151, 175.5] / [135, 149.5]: -1.30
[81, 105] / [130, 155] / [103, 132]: 6.61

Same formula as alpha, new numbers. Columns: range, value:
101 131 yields 17.9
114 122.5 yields 21.9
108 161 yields 24.2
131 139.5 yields 23.3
